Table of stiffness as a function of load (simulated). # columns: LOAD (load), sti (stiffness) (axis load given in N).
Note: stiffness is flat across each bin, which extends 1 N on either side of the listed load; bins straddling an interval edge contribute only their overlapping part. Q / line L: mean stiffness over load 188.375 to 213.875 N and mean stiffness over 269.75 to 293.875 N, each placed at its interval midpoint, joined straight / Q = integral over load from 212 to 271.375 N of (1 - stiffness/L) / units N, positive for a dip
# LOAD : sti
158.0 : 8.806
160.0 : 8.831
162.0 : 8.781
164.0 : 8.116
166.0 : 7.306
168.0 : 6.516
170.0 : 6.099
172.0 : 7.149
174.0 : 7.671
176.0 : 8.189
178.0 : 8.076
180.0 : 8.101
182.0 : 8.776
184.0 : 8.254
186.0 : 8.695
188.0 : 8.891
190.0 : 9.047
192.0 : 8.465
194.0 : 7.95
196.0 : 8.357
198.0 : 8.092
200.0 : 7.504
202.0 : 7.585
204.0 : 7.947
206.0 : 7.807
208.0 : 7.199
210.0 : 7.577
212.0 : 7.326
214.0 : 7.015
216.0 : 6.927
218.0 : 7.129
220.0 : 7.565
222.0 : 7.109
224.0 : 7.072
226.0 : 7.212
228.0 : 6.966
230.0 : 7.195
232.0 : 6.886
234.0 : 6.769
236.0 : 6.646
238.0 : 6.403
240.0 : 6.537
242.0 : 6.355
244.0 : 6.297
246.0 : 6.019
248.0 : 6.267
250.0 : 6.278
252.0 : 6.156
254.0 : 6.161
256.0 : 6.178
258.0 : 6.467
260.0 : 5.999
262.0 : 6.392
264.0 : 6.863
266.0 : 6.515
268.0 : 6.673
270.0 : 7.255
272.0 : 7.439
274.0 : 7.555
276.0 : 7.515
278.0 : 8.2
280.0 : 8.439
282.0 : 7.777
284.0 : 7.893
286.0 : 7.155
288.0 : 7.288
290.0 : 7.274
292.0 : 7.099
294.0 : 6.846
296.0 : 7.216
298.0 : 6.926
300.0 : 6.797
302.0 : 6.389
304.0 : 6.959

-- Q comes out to 8.0 N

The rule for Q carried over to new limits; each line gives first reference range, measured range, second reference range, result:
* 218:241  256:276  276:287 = 2.09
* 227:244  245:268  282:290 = 2.30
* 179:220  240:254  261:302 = 2.38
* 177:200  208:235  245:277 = 1.57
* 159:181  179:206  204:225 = -2.72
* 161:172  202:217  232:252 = -1.32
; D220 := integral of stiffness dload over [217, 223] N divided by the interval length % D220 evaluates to 7.27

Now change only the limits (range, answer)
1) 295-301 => 6.98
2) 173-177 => 7.93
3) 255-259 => 6.32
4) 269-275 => 7.42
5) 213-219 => 7.02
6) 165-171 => 6.64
